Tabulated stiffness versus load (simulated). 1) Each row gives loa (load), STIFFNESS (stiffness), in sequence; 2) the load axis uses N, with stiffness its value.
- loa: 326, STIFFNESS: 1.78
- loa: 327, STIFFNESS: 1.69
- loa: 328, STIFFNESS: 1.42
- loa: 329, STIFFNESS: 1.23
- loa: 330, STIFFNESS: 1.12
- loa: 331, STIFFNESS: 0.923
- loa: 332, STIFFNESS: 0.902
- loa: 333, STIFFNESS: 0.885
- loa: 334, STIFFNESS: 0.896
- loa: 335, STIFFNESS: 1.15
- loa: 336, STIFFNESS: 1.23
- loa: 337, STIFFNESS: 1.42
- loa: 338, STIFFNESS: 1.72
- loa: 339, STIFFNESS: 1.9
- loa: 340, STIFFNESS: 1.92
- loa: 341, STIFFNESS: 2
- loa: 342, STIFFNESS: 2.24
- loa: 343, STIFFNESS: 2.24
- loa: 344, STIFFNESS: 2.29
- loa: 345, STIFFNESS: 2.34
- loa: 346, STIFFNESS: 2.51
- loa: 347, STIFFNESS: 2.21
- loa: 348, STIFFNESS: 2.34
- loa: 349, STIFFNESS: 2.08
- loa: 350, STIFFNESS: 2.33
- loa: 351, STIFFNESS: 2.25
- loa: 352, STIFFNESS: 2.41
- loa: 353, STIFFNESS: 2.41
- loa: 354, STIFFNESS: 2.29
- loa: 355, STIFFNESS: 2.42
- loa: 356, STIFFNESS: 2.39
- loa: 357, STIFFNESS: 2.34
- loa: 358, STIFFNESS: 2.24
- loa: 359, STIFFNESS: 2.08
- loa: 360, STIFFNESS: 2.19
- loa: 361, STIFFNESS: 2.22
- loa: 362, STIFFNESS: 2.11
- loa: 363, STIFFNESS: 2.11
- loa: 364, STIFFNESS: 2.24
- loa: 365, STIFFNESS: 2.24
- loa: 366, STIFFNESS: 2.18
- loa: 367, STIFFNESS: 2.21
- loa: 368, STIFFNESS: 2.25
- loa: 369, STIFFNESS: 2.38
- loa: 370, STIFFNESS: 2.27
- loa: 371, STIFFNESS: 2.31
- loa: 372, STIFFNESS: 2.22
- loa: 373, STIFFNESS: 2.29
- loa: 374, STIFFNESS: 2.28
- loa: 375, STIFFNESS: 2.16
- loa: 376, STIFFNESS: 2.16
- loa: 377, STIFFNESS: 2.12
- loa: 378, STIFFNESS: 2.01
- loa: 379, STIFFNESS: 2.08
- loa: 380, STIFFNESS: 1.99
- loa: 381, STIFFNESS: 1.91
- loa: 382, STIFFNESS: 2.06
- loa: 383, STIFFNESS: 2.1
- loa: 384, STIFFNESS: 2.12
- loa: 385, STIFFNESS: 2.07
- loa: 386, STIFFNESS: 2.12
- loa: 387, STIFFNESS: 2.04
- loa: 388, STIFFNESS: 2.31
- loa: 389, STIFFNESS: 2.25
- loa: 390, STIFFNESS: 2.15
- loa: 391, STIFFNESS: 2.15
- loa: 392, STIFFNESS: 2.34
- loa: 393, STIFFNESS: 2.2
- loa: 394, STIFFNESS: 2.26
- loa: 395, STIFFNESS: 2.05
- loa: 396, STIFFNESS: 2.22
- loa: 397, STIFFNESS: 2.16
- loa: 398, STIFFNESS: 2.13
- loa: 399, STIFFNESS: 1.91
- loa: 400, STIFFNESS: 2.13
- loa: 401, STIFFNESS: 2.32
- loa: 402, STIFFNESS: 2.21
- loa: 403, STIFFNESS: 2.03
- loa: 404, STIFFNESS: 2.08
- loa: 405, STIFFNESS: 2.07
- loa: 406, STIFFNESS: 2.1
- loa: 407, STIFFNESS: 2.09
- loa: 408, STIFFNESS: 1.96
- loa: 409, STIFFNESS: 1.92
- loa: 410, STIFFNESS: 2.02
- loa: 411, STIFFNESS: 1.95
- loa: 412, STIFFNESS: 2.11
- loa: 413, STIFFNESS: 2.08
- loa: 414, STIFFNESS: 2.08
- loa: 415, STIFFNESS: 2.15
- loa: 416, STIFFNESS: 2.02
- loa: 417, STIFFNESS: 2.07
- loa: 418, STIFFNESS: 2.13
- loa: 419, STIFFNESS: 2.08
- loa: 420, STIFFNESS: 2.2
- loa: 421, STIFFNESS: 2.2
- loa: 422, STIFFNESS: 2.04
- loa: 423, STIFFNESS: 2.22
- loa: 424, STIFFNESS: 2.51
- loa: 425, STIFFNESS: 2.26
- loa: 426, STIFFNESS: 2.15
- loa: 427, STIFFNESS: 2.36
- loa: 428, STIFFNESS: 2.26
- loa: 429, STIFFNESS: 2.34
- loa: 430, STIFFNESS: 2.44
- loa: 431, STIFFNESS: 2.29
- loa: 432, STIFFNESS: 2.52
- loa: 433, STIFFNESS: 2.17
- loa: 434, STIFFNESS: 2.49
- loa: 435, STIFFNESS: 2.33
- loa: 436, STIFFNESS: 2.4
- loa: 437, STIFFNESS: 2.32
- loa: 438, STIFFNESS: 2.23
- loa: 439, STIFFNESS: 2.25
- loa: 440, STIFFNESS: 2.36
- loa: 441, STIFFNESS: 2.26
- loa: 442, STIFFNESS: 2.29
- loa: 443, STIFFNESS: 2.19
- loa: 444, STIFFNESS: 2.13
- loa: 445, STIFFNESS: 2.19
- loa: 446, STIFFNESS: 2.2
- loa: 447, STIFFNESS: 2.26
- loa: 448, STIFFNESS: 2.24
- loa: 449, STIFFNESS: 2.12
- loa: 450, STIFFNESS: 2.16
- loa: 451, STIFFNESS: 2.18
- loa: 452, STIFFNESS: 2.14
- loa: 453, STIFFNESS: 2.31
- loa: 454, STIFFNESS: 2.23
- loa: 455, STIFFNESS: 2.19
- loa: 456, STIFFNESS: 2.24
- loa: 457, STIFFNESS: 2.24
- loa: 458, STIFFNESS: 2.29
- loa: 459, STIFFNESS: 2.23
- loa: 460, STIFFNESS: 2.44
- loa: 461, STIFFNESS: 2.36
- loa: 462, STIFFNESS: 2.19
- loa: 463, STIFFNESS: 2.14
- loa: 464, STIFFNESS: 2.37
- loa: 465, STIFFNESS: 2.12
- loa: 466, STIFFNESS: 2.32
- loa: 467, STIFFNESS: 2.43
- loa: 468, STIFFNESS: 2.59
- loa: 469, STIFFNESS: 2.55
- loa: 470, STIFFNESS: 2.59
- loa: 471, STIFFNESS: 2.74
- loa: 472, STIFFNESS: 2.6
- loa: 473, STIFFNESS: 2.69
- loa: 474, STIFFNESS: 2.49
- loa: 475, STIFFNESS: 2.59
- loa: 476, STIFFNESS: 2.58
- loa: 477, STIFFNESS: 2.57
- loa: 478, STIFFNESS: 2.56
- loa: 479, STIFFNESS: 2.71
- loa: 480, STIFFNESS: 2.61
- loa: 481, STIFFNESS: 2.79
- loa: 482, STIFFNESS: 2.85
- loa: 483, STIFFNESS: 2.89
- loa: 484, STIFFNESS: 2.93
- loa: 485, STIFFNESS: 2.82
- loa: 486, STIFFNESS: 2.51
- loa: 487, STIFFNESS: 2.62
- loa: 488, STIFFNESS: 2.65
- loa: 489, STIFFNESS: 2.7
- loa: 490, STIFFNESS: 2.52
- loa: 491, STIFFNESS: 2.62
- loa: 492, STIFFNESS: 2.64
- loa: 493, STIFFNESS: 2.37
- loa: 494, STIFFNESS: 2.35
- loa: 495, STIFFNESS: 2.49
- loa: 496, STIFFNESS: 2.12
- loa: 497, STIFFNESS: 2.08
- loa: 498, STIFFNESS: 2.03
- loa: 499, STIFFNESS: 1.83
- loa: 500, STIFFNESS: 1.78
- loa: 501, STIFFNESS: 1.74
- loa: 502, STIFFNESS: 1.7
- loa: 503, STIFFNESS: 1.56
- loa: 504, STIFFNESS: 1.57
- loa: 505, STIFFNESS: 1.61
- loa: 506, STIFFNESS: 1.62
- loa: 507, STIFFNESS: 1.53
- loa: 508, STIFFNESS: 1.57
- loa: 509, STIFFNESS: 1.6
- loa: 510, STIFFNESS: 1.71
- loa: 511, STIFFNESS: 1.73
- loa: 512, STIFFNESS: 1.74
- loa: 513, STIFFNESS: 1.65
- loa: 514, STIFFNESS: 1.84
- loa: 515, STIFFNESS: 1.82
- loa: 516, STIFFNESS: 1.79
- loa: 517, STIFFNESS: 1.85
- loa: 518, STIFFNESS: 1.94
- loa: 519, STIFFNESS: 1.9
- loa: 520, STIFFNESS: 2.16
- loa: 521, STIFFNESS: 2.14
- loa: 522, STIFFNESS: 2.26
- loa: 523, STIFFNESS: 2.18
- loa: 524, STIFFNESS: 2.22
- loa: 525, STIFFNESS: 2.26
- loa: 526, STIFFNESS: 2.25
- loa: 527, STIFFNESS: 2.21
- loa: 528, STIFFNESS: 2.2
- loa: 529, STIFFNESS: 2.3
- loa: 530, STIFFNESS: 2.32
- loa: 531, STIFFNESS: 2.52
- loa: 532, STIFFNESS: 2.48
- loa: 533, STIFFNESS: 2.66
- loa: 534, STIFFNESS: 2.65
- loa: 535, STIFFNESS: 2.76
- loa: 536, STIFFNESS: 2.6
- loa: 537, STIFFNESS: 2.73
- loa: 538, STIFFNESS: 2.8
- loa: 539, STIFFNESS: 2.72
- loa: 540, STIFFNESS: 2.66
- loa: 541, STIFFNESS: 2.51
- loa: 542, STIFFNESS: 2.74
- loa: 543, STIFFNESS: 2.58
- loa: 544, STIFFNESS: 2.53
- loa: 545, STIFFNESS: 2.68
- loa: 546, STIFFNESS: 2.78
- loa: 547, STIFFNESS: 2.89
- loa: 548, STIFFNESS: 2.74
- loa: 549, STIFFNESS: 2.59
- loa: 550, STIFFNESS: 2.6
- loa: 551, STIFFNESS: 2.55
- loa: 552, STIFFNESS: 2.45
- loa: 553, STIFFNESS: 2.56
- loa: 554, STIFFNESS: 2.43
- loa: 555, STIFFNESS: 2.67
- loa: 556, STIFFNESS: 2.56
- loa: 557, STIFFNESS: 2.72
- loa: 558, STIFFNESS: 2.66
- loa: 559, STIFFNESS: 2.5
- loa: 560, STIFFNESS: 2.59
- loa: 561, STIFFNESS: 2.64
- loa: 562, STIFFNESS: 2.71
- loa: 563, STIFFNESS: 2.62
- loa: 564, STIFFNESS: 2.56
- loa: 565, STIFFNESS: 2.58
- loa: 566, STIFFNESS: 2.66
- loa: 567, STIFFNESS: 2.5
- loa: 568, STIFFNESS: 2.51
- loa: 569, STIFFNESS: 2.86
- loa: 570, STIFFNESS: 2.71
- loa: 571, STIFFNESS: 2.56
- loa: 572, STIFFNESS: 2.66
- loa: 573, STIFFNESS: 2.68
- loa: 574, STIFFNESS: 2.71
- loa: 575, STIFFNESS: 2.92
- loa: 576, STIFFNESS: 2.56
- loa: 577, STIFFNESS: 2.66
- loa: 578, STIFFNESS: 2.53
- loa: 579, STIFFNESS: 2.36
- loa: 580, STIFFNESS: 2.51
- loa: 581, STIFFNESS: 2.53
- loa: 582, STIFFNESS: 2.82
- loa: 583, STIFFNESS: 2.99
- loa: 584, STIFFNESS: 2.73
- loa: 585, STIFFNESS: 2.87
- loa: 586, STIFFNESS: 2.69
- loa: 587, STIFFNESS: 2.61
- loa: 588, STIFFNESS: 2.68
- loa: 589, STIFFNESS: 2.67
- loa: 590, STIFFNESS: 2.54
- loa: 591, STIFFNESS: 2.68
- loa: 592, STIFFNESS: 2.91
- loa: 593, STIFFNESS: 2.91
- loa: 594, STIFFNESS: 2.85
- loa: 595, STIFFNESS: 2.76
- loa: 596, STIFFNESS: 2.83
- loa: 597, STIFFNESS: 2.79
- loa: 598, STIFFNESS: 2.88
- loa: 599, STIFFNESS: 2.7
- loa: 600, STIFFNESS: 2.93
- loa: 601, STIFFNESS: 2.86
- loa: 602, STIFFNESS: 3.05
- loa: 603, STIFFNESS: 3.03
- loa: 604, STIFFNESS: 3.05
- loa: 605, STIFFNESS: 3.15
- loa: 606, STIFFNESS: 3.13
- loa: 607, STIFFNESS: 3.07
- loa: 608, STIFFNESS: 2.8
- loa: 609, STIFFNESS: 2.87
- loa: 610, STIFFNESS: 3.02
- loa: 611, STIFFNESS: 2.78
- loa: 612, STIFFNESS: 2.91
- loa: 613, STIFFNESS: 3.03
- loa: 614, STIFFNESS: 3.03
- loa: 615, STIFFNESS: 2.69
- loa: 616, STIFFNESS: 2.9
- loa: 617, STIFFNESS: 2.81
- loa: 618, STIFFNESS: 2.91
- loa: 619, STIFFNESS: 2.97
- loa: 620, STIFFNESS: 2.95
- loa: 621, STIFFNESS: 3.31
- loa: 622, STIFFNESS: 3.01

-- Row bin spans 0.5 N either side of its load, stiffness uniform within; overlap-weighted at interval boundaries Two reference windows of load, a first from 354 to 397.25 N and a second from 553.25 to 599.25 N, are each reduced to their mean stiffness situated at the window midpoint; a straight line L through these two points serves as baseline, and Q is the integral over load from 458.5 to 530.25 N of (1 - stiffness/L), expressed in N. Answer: 6.8 N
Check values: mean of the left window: 2.19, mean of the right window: 2.67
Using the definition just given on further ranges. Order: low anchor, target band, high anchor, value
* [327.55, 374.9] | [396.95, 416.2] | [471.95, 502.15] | 1.0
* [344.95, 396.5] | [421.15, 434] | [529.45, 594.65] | 0.2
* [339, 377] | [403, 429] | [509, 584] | 2.0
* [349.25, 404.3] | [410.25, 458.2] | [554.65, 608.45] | 2.4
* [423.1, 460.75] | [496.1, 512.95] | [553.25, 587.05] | 5.0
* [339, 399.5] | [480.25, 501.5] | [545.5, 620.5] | 0.5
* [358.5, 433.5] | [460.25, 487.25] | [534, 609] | -1.7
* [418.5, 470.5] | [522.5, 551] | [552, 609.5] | 0.5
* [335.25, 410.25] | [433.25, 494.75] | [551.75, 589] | -1.3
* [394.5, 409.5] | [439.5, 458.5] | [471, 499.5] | 1.0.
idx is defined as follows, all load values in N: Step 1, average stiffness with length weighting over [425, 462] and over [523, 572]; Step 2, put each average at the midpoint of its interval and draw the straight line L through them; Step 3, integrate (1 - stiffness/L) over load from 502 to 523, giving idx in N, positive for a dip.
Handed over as 5.82 N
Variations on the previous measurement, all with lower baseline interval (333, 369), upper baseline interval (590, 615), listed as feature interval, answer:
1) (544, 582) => 2.1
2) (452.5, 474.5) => 0.7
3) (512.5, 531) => 3.9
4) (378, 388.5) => 0.5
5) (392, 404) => 0.5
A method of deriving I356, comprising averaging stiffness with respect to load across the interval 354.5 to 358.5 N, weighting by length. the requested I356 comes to 2.35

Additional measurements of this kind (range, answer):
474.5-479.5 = 2.6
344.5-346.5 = 2.42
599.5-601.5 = 2.9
